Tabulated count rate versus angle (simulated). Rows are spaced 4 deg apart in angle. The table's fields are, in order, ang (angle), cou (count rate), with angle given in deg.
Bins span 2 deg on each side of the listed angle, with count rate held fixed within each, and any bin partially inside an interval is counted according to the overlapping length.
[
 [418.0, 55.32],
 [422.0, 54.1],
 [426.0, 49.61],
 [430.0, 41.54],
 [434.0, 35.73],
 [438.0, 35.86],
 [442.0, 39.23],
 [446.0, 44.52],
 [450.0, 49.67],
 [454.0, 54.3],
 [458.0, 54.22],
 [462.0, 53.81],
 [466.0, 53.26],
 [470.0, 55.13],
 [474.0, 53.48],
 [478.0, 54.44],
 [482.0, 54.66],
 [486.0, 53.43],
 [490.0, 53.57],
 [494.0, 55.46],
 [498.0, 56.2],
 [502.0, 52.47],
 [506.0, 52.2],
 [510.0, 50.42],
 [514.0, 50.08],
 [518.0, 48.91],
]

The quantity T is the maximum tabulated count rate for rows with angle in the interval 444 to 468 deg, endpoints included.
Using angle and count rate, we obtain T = 54.3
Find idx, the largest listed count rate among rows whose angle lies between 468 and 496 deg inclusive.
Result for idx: 55.46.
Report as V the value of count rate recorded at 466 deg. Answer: 53.26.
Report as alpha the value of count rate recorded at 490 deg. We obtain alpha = 53.57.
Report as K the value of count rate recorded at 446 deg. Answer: 44.52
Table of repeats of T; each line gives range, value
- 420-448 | 54.1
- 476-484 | 54.66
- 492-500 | 56.2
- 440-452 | 49.67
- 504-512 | 52.2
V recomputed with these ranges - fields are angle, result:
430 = 41.54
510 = 50.42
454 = 54.3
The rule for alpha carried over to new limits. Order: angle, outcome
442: 39.23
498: 56.2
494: 55.46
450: 49.67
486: 53.43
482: 54.66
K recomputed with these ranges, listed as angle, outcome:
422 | 54.1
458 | 54.22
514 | 50.08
